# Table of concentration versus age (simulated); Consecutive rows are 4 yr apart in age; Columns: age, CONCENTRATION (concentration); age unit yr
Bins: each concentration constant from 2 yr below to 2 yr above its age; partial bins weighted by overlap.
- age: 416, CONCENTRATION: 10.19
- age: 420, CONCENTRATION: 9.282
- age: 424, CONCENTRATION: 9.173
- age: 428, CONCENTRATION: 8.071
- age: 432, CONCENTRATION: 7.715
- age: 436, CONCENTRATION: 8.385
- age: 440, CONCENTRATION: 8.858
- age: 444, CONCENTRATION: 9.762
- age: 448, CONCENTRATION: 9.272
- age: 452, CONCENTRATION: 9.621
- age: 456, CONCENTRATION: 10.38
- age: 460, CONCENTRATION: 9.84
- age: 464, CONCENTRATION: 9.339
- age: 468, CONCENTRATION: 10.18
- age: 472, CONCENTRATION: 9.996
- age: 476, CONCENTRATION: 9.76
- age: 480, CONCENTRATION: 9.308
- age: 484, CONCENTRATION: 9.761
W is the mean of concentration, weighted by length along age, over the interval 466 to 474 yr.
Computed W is 10.1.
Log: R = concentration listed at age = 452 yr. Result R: 9.621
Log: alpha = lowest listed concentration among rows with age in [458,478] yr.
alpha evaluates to 9.339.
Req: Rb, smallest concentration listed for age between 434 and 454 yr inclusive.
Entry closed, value 8.385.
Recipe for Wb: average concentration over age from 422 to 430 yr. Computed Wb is 8.62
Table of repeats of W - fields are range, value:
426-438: 8.06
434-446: 9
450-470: 9.87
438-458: 9.58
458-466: 9.59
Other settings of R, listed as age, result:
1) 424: 9.173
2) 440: 8.858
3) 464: 9.339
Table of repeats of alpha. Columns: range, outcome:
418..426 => 9.173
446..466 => 9.272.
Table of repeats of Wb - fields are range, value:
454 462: 10.1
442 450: 9.52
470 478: 9.88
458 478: 9.82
